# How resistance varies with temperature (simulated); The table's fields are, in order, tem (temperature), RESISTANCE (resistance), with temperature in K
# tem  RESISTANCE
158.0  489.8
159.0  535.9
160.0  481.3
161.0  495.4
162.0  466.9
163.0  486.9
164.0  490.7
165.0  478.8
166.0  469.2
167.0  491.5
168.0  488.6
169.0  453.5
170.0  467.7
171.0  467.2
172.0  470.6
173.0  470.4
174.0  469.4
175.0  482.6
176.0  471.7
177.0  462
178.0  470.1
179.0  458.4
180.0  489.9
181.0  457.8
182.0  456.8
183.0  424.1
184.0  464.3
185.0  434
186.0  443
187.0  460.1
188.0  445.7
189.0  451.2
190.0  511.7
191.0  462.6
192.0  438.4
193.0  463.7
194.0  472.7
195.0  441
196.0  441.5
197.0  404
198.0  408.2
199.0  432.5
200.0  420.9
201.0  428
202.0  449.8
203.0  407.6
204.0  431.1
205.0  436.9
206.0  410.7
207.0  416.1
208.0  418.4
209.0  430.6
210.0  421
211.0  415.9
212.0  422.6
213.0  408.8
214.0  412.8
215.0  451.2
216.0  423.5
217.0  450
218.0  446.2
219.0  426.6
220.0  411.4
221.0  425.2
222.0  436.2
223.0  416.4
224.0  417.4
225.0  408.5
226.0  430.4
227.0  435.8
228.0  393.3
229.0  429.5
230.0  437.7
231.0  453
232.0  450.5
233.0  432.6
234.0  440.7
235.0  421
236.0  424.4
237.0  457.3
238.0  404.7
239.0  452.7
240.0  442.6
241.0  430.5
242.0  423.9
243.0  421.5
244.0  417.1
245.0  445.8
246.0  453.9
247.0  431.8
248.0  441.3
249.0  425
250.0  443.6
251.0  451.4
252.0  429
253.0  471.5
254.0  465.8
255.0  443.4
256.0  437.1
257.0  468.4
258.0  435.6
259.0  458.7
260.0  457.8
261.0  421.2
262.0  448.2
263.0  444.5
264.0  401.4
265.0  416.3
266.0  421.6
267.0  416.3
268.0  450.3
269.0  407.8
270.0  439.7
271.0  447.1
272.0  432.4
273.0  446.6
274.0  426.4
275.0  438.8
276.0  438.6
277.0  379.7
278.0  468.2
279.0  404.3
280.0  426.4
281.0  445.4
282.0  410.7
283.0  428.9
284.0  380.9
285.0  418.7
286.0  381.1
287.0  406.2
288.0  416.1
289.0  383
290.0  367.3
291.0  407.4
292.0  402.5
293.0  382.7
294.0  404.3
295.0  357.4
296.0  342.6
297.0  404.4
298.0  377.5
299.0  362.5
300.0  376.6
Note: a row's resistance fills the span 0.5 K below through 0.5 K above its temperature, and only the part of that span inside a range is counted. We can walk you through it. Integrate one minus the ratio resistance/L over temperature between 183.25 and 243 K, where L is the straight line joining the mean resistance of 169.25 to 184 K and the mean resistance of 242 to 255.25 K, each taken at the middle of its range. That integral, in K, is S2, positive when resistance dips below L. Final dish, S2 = 2.6 K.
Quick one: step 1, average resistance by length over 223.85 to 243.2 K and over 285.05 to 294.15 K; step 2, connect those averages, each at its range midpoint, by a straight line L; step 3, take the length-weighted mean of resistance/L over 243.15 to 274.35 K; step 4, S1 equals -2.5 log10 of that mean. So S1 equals -0.060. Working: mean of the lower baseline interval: 431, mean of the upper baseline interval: 395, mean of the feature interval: 438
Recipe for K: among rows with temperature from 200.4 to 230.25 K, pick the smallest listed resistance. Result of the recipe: 393.3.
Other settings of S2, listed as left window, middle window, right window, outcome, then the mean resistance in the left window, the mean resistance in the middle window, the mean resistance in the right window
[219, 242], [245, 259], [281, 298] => -1.00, 429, 446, 394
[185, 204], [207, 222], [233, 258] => 0.52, 443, 426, 439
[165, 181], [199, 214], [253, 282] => 1.19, 472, 423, 435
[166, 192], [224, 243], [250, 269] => 0.72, 465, 431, 440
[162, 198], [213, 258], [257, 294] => 0.41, 462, 435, 421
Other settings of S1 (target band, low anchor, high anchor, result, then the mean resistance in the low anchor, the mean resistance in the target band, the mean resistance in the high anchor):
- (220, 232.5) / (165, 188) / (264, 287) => 0.041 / 465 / 427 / 423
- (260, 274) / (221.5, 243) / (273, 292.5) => -0.033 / 430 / 431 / 413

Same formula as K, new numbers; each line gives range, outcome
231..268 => 401.4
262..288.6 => 379.7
